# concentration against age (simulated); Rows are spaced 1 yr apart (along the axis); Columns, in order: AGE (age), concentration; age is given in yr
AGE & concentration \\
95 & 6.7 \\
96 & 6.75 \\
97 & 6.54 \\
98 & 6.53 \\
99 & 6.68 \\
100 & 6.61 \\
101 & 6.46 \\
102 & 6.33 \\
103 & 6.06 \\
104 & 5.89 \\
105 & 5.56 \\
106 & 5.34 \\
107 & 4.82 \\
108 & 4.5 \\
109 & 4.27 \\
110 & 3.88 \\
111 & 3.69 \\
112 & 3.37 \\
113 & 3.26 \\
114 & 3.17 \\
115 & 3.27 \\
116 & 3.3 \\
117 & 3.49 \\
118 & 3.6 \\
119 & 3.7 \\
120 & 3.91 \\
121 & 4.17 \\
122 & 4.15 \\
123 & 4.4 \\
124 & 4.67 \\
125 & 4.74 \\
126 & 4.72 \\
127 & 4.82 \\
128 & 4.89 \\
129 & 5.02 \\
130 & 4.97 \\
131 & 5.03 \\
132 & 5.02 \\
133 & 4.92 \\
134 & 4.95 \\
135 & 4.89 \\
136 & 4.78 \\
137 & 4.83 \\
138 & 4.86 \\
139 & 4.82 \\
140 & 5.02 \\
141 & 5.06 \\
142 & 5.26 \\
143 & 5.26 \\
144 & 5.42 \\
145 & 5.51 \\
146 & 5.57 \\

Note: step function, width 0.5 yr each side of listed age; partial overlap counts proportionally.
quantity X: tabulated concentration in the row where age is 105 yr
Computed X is 5.56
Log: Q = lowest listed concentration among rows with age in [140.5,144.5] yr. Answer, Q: 5.06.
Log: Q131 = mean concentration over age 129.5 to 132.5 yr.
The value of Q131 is 5.01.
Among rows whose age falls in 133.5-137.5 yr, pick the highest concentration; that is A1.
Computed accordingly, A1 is 4.95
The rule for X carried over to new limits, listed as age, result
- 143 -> 5.26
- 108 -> 4.5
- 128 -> 4.89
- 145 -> 5.51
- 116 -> 3.3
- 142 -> 5.26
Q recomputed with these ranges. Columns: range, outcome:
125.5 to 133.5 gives 4.72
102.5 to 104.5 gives 5.89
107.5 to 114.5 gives 3.17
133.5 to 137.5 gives 4.78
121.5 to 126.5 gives 4.15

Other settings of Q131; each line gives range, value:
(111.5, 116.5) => 3.27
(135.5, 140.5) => 4.86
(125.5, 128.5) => 4.81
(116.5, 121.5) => 3.77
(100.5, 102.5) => 6.39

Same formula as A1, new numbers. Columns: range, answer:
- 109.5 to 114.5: 3.88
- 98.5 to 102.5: 6.68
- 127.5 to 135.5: 5.03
